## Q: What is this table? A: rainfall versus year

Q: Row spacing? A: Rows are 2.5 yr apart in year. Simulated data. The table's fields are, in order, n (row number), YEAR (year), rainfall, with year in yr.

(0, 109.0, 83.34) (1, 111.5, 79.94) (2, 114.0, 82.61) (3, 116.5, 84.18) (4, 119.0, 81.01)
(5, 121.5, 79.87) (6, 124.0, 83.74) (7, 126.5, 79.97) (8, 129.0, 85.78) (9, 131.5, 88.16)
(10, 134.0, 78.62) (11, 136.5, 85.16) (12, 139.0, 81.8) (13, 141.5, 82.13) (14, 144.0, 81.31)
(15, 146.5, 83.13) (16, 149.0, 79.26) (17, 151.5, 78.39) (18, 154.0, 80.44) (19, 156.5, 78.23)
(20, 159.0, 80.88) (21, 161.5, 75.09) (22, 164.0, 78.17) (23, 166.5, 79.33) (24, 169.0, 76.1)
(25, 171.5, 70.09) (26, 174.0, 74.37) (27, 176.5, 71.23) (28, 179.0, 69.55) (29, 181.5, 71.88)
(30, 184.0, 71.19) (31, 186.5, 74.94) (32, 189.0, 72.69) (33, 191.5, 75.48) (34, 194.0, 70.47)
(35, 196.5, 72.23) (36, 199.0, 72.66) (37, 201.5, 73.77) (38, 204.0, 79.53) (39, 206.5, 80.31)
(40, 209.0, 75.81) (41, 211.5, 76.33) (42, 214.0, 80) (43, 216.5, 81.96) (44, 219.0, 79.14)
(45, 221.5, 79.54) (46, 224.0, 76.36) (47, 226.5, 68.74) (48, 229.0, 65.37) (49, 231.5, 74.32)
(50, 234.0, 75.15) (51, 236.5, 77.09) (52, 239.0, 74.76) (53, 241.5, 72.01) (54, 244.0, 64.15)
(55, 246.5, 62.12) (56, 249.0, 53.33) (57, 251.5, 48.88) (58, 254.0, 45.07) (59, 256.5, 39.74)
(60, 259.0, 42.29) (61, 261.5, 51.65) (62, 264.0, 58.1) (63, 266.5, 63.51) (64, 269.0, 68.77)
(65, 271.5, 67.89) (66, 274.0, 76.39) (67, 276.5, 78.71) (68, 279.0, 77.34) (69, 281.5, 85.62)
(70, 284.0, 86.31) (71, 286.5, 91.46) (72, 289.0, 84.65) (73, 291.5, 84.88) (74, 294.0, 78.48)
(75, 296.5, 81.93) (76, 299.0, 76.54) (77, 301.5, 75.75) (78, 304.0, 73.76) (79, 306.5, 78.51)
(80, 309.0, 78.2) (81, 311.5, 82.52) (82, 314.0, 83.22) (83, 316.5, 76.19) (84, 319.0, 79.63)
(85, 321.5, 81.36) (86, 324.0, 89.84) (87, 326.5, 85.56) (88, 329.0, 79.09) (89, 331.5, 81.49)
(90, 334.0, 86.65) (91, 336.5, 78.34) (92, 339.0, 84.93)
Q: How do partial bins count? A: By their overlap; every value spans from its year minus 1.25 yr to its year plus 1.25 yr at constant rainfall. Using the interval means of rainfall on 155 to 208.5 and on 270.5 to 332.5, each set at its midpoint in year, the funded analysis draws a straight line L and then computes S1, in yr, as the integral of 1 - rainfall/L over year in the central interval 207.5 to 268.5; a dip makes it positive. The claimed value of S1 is 8.8 yr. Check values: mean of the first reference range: 74.7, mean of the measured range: 66.2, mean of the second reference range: 80.7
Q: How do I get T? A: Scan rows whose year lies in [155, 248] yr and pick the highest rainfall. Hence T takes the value 81.96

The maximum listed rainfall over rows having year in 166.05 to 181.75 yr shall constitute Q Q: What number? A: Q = 79.33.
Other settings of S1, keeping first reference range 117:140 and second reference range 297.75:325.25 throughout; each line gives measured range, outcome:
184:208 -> 2.1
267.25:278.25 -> 1.0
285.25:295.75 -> -0.6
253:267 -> 5.4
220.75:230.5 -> 1.1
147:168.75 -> 0.9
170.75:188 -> 2.1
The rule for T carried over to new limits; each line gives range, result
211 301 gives 91.46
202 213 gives 80.31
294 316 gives 83.22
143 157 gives 83.13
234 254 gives 77.09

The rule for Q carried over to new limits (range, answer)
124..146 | 88.16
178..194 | 75.48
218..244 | 79.54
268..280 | 78.71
